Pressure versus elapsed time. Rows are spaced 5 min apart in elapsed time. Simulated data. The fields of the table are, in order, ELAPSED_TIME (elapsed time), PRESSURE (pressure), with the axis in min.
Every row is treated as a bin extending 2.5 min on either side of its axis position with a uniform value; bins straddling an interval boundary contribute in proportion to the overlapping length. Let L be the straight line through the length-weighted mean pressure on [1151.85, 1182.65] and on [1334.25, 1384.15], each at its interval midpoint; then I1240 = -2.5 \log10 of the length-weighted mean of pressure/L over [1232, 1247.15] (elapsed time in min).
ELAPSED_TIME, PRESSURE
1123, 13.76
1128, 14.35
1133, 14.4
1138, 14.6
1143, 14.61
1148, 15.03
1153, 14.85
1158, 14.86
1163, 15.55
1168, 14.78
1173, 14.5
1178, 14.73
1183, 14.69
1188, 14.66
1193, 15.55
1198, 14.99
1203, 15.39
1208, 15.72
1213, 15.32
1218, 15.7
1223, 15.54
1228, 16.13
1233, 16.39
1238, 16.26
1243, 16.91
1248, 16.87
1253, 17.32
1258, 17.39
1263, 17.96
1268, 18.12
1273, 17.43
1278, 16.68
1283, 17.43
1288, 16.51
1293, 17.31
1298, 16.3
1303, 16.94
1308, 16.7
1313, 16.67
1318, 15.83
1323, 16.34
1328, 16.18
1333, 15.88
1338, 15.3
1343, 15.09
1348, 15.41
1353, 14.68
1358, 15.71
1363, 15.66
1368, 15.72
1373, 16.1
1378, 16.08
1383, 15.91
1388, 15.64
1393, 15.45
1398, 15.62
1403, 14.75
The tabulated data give -0.099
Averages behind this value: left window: 14.9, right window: 15.6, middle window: 16.6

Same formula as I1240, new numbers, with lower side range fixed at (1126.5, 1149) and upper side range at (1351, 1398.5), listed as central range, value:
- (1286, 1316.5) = -0.094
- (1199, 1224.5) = -0.042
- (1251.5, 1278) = -0.160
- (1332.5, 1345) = 0.010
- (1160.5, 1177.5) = -0.014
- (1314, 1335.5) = -0.046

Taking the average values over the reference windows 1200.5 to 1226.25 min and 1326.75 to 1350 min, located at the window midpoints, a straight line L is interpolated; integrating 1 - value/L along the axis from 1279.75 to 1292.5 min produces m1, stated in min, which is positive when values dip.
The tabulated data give -1.2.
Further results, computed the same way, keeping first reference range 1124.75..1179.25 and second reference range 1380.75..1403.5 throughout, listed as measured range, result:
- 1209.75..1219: -0.3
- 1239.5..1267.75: -4.2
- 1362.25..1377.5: -0.4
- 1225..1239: -1.1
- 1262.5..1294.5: -4.6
